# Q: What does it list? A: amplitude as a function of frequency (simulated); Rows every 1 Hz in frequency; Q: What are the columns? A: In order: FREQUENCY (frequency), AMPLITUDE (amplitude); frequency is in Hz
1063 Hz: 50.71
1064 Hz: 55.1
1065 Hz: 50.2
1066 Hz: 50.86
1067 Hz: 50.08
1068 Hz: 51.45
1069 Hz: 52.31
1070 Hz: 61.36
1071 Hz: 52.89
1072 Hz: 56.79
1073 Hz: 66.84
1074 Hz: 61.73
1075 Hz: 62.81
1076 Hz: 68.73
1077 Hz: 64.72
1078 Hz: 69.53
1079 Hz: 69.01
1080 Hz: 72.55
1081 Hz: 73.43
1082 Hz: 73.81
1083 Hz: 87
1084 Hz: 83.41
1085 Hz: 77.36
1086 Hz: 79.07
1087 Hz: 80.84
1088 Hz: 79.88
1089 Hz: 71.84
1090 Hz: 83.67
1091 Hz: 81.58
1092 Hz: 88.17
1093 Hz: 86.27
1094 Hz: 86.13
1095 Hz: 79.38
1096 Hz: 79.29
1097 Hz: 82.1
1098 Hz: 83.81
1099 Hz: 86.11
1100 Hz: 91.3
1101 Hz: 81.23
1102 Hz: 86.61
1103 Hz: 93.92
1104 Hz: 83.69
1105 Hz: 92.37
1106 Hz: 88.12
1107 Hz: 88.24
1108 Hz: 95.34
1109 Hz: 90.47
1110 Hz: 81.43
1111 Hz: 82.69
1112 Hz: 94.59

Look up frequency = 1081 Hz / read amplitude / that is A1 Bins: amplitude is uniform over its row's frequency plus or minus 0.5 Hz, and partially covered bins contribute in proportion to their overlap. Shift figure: 73.43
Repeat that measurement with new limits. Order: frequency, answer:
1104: 83.69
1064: 55.1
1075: 62.81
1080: 72.55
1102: 86.61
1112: 94.59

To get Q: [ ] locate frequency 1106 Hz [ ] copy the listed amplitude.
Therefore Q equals 88.12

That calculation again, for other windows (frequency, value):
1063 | 50.71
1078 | 69.53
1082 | 73.81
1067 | 50.08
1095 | 79.38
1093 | 86.27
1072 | 56.79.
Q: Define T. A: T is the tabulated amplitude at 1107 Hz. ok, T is 88.24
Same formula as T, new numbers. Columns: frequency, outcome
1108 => 95.34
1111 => 82.69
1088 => 79.88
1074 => 61.73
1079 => 69.01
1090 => 83.67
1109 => 90.47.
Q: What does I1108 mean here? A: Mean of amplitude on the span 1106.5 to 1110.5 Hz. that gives 88.9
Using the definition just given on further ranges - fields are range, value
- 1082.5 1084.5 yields 85.2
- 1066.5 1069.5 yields 51.3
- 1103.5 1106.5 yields 88.1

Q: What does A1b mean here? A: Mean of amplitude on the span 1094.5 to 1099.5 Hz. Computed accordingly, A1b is 82.1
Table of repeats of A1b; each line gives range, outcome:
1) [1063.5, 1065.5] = 52.7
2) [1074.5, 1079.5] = 67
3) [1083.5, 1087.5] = 80.2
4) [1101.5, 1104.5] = 88.1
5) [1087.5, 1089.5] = 75.9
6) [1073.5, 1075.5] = 62.3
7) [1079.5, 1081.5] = 73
